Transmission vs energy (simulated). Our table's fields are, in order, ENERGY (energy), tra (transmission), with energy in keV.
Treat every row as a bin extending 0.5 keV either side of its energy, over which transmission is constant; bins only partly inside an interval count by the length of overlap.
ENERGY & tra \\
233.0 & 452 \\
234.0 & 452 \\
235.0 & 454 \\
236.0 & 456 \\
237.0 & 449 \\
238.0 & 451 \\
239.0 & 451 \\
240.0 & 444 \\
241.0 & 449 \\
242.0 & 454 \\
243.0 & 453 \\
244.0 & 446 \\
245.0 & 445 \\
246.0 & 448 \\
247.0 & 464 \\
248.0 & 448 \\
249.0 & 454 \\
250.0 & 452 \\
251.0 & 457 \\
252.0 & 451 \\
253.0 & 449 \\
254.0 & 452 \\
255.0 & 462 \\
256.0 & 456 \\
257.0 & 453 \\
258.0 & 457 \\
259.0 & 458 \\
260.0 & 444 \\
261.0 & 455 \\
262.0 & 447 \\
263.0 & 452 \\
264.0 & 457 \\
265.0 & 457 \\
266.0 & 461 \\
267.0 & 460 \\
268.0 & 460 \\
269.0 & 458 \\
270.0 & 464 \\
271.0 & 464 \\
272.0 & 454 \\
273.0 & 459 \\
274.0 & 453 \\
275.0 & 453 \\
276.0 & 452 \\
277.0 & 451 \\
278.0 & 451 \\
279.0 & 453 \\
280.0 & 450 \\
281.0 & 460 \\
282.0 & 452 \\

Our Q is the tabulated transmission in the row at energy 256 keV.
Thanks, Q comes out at 456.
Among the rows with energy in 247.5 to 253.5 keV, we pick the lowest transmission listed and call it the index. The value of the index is 448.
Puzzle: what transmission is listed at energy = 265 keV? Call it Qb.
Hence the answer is 457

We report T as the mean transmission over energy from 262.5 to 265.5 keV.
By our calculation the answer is 455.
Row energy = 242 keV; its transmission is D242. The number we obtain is 454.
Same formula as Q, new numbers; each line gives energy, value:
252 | 451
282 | 452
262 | 447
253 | 449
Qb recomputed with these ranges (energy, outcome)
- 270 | 464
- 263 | 452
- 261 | 455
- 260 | 444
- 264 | 457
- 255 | 462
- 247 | 464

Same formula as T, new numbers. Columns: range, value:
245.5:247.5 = 456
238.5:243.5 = 450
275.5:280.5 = 451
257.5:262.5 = 452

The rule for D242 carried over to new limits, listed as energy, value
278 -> 451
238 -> 451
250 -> 452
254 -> 452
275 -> 453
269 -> 458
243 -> 453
